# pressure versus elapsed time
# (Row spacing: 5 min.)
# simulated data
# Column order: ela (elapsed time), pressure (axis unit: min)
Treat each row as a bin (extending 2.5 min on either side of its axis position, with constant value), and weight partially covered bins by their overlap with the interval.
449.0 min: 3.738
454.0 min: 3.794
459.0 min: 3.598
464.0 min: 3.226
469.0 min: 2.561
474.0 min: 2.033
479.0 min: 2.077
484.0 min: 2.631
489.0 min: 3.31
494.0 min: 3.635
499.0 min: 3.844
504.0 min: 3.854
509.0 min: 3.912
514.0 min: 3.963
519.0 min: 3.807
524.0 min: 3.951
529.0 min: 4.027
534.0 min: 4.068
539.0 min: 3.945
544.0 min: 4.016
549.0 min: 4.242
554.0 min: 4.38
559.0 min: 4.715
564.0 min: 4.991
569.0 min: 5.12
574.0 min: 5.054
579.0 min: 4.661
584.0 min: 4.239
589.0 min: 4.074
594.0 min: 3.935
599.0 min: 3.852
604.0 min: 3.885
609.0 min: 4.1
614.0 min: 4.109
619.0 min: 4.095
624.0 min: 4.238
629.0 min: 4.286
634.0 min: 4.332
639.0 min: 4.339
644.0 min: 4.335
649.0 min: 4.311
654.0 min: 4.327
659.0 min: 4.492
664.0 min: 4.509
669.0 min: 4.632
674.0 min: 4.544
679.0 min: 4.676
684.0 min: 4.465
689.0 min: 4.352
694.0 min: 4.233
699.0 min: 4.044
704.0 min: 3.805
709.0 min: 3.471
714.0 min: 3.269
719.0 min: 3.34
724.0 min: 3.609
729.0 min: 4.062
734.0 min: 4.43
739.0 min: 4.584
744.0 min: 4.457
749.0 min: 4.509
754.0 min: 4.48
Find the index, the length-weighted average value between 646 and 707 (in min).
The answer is 4.36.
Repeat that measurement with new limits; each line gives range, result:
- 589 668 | 4.21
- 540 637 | 4.33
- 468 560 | 3.63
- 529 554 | 4.09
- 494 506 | 3.8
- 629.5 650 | 4.33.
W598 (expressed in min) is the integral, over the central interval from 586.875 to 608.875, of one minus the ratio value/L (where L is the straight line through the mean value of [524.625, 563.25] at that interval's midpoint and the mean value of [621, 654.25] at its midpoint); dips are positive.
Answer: 1.6 min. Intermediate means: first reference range 4.22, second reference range 4.31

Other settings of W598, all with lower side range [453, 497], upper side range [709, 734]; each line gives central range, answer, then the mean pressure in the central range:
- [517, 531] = -3.7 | 3.93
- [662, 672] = -3.1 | 4.57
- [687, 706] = -2.8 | 4.11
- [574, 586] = -4.9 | 4.58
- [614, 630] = -3.9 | 4.18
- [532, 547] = -4.2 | 4.02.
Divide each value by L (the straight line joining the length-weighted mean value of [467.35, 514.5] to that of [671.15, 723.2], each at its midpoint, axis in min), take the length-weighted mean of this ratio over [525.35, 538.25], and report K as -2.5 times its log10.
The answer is -0.21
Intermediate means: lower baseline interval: 3.16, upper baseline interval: 4.01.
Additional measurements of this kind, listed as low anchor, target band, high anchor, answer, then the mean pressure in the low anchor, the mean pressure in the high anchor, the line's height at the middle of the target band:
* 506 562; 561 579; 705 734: -0.24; 4.1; 3.64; 4.01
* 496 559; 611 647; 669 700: 0.01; 4.03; 4.42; 4.28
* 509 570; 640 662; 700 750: -0.08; 4.23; 3.94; 4.06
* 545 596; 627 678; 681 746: -0.05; 4.53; 4.01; 4.23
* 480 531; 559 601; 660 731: -0.18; 3.64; 4.08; 3.81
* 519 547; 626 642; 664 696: 0.00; 3.99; 4.49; 4.33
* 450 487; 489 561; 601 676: -0.19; 2.89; 4.3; 3.36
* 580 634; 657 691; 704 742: -0.15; 4.11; 3.83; 3.95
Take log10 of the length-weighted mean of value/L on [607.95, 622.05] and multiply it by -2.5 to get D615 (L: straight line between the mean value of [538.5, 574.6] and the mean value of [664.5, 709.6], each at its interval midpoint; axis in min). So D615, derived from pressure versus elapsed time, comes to 0.09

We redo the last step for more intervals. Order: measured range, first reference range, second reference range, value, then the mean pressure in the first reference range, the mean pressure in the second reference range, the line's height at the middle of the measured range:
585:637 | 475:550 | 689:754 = -0.08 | 3.64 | 4.02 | 3.82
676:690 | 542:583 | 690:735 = -0.14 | 4.64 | 3.8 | 3.97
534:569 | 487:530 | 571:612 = -0.10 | 3.81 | 4.23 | 4.03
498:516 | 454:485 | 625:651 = -0.24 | 2.78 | 4.32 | 3.12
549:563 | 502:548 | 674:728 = -0.15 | 3.96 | 3.96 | 3.96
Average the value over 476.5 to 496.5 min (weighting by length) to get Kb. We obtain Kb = 2.91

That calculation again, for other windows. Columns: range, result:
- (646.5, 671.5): 4.45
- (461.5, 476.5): 2.61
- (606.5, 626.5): 4.14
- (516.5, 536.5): 3.96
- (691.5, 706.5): 4.03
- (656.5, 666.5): 4.5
